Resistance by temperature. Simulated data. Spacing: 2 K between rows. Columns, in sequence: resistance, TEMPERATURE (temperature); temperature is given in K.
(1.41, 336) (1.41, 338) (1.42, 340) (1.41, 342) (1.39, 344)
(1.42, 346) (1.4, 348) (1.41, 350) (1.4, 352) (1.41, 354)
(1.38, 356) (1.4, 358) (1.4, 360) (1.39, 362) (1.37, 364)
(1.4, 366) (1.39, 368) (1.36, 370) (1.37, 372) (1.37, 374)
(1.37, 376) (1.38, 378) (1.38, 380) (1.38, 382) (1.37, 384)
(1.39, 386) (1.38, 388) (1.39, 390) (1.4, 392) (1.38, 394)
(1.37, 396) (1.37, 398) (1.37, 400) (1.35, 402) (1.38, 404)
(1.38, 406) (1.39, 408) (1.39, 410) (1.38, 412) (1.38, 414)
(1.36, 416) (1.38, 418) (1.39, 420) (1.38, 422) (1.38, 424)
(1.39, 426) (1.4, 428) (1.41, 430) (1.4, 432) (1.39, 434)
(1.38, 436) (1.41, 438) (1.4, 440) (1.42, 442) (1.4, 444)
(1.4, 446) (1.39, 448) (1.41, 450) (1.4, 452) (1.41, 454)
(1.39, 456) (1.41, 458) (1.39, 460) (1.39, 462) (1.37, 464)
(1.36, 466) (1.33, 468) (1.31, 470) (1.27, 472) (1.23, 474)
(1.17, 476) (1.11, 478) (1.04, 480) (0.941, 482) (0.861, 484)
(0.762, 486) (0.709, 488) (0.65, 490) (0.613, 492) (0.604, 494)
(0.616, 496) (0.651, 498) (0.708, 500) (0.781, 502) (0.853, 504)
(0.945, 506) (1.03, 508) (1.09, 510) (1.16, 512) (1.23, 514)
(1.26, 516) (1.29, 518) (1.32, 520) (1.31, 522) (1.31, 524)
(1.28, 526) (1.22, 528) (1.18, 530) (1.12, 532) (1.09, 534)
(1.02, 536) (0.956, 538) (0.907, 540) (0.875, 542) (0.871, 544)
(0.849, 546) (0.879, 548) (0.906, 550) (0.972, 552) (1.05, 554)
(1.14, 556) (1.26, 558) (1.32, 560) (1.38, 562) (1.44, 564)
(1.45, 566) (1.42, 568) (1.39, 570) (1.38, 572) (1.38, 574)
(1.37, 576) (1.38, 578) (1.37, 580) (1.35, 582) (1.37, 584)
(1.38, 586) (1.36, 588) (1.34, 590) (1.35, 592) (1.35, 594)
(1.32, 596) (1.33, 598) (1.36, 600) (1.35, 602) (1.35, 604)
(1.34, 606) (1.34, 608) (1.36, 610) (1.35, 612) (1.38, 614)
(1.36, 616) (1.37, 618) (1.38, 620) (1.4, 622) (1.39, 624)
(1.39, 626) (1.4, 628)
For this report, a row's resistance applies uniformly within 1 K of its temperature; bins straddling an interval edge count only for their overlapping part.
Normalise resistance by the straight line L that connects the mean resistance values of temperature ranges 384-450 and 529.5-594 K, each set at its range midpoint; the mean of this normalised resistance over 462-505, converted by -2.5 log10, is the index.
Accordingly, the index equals 0.34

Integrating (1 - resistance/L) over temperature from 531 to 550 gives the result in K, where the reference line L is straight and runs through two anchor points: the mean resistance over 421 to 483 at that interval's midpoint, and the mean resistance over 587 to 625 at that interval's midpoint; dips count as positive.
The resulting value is 5.6 K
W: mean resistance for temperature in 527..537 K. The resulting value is 1.13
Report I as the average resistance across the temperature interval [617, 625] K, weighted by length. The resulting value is 1.39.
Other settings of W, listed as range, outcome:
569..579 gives 1.38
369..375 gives 1.37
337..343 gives 1.41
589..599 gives 1.34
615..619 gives 1.37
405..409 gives 1.38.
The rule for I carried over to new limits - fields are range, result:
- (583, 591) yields 1.36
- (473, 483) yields 1.1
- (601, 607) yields 1.35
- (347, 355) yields 1.4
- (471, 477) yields 1.22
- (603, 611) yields 1.35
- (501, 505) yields 0.817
